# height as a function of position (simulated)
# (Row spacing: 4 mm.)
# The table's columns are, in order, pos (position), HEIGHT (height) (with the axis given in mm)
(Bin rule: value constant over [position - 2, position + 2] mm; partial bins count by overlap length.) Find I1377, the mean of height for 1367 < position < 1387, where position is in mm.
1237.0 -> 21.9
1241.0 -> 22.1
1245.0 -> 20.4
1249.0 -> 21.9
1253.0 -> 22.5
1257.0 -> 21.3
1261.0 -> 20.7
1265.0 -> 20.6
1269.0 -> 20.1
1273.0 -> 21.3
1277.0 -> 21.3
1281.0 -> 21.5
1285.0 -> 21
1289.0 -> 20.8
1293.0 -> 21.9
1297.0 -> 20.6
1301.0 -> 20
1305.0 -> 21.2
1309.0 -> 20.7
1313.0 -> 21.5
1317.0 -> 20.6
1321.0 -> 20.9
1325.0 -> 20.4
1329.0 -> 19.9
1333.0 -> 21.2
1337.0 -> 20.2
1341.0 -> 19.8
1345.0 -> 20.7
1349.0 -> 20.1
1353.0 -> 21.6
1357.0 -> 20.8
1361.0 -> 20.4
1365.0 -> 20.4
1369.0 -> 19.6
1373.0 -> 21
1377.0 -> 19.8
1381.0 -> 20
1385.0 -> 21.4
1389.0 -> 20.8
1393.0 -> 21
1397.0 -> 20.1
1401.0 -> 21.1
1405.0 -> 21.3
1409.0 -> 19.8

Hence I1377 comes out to 20.4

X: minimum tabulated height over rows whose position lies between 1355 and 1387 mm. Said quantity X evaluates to 19.6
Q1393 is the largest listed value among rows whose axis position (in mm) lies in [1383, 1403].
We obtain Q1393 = 21.4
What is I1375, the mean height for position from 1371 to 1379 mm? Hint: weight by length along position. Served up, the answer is 20.4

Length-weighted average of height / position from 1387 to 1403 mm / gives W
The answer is 20.8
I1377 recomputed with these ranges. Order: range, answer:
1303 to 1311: 20.9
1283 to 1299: 21.1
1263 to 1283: 21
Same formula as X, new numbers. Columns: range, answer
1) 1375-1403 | 19.8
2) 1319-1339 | 19.9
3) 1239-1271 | 20.1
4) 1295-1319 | 20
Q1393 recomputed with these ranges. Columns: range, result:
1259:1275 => 21.3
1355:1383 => 21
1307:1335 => 21.5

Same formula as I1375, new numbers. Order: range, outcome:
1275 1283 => 21.4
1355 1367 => 20.5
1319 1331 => 20.4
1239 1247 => 21.2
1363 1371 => 20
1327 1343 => 20.3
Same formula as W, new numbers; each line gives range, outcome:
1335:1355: 20.5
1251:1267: 21.3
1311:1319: 21.1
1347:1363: 20.7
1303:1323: 21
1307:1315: 21.1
